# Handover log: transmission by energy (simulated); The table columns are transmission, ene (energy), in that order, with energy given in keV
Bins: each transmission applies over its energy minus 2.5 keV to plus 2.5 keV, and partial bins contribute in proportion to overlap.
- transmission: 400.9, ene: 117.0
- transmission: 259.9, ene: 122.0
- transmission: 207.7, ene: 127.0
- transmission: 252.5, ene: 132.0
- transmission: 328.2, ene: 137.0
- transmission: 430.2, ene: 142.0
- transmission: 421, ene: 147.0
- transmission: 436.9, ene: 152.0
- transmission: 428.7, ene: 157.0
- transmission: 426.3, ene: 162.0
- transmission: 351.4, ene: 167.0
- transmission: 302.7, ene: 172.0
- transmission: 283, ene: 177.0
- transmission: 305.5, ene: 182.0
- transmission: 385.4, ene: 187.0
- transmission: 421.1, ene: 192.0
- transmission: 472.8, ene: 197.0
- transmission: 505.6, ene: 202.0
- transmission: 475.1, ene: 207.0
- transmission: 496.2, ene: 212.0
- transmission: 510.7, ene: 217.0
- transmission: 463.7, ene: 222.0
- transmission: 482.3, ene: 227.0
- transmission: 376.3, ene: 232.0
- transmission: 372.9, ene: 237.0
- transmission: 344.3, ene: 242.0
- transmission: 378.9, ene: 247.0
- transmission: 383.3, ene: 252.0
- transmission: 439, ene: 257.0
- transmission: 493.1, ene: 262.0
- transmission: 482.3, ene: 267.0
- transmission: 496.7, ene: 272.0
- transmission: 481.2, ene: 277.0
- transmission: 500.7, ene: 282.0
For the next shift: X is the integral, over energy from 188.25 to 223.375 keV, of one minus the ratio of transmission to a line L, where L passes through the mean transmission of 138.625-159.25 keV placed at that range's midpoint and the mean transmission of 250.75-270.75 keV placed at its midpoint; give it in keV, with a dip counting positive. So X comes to -2.7 keV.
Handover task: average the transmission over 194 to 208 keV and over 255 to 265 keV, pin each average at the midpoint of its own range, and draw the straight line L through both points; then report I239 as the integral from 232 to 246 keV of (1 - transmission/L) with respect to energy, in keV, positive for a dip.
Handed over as 3.2 keV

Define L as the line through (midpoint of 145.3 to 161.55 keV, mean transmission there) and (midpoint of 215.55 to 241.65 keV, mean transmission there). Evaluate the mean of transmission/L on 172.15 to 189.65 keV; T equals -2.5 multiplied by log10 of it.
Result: 0.311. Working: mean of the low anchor 429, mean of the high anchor 430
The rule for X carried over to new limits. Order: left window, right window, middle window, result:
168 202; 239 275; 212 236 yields -3.2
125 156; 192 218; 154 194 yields 5.3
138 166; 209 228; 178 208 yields 2.9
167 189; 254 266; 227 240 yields 0.7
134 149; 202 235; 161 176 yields 2.5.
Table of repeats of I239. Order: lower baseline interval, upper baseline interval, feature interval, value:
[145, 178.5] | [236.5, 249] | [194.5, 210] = -4.69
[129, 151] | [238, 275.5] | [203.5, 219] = -3.52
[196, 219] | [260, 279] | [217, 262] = 6.86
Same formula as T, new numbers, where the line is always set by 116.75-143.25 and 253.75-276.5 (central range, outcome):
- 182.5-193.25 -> -0.02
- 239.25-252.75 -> 0.22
